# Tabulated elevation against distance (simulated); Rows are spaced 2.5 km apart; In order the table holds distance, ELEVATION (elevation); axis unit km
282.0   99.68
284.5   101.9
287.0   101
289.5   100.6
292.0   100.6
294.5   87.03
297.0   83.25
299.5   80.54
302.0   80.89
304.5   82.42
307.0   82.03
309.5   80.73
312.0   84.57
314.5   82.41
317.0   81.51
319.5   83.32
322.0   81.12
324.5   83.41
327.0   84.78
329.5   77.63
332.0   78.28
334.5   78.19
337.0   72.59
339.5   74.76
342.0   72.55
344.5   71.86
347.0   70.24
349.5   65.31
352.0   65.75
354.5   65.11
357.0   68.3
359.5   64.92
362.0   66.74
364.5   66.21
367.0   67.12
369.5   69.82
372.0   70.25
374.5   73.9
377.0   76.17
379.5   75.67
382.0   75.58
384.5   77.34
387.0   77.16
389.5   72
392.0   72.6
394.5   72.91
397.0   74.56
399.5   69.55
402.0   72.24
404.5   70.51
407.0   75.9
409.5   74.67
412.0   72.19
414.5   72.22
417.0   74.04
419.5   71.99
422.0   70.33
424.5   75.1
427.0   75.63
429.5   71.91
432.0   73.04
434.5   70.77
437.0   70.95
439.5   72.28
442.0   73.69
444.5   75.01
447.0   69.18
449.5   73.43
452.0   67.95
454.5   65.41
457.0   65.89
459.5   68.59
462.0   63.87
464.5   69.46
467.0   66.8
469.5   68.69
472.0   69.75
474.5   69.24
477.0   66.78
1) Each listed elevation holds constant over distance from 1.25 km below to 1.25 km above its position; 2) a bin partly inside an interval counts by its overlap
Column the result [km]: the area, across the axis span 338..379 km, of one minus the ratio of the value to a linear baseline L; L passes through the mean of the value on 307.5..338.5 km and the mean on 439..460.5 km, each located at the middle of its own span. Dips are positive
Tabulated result 4.4 km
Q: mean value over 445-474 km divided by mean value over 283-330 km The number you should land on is 0.8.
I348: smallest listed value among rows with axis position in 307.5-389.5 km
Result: 64.92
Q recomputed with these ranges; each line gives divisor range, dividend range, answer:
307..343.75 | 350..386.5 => 0.88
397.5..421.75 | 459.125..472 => 0.93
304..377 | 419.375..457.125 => 0.96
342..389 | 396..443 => 1.03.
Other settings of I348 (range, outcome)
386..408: 69.55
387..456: 65.41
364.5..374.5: 66.21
